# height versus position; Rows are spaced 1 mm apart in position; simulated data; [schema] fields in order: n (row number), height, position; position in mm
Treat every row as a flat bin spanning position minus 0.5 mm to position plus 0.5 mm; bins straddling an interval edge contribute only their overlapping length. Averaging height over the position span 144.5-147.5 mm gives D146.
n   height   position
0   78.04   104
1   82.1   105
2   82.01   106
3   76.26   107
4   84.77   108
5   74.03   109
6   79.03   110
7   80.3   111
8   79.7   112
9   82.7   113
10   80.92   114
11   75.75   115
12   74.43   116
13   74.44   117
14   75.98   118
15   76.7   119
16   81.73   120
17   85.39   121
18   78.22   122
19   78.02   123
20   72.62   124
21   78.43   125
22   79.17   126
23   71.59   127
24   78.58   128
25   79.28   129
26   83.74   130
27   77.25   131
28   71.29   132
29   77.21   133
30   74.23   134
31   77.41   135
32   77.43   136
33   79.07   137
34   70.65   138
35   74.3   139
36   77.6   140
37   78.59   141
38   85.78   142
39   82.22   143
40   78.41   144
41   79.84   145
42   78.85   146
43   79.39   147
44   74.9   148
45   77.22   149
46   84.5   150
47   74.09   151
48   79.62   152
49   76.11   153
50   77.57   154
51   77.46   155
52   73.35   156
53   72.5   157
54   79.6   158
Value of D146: 79.4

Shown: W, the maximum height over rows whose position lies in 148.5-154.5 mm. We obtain 84.5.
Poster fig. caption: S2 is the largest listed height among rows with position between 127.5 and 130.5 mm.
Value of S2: 83.74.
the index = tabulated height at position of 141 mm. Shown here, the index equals 78.59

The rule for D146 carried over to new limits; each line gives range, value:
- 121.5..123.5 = 78.1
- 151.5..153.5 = 77.9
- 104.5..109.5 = 79.8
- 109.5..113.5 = 80.4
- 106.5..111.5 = 78.9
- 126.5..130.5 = 78.3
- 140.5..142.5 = 82.2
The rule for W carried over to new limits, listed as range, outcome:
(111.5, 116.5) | 82.7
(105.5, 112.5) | 84.77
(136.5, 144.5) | 85.78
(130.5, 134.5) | 77.25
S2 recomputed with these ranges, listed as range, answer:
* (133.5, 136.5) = 77.43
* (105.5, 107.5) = 82.01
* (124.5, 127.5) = 79.17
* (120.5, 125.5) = 85.39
